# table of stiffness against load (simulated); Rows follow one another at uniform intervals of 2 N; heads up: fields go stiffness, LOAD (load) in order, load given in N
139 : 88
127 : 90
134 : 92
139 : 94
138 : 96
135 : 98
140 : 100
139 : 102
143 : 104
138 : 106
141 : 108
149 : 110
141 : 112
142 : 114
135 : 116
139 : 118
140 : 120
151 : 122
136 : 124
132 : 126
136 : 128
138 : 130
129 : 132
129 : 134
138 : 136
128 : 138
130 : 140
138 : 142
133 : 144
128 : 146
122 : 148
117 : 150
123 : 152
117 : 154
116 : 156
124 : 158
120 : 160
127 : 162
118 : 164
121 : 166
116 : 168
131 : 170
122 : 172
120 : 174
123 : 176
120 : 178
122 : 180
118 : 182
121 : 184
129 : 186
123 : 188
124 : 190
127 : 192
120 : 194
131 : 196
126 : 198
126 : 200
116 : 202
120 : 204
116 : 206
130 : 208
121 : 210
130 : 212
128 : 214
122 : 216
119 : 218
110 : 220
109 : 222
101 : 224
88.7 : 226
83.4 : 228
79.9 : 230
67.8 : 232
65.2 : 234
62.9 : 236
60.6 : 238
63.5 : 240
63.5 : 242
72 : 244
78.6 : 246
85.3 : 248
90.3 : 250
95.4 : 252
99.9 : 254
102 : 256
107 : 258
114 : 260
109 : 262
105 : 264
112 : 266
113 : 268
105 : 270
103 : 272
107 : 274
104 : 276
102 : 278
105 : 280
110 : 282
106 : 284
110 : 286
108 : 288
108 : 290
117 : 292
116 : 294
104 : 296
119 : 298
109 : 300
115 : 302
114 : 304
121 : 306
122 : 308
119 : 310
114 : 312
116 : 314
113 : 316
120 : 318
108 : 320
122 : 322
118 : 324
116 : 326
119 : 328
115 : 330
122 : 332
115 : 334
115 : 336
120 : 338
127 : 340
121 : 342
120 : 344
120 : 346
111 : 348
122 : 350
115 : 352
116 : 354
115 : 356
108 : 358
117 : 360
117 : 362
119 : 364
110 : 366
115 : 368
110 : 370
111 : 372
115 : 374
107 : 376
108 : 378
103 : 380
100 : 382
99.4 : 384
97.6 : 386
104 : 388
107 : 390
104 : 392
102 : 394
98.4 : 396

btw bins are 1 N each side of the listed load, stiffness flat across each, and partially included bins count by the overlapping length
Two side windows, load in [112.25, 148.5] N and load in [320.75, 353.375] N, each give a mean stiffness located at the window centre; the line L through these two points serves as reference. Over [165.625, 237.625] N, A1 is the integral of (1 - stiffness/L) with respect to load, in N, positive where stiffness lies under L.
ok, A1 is 9.1 N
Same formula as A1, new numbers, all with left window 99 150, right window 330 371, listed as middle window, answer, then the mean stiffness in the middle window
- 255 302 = 5.5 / 109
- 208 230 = 3.0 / 111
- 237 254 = 6.5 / 77.5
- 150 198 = 3.5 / 122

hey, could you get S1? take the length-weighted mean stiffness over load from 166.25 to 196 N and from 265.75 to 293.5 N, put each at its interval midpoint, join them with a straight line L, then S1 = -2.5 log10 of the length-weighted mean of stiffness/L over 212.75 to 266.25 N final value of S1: 0.23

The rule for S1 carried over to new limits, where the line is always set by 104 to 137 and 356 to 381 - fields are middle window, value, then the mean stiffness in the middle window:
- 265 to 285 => 0.144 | 107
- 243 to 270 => 0.243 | 99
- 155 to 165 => 0.113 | 121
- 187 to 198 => 0.048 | 125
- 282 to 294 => 0.095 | 110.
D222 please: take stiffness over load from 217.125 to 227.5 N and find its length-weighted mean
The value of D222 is 104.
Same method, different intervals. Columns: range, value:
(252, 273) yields 106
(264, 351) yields 114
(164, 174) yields 122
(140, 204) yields 123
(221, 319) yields 100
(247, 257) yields 94.6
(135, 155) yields 127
